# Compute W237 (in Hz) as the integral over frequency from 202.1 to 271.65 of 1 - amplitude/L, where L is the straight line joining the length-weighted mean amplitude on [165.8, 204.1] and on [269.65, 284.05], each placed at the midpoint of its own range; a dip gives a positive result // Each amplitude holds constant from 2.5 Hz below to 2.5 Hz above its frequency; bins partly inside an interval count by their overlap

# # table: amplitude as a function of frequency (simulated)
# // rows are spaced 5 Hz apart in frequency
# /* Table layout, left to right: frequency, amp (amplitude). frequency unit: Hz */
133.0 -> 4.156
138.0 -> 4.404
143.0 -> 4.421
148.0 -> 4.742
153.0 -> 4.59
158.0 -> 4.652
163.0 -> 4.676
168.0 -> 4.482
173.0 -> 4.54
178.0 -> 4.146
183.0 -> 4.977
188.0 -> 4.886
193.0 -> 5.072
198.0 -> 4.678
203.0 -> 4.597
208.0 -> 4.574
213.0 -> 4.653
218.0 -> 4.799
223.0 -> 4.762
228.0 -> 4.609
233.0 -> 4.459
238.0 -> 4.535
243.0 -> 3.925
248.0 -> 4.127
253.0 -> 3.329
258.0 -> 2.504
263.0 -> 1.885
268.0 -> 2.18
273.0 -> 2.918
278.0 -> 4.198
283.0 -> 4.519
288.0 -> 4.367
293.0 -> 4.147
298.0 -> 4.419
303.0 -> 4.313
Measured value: 4.6 Hz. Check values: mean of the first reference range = 4.68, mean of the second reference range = 3.71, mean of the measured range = 3.89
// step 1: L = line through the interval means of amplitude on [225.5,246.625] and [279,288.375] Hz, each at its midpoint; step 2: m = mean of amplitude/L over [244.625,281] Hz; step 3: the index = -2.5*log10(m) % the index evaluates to 0.39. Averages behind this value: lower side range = 4.37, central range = 3.06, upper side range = 4.42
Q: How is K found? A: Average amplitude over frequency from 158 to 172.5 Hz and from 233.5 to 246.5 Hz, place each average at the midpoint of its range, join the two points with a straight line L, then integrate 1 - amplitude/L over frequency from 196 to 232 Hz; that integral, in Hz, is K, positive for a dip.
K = -2.4 Hz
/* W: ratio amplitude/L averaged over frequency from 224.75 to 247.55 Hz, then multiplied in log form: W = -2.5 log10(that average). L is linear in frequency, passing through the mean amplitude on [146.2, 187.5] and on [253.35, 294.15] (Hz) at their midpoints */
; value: -0.16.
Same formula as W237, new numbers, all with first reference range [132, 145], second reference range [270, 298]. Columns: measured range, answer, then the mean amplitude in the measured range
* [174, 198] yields -2.86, 4.75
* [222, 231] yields -1.09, 4.66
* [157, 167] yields -0.81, 4.64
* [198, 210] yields -1.15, 4.61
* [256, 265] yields 4.16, 2.19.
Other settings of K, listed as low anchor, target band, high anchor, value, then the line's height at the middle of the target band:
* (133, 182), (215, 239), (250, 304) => -4.3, 3.93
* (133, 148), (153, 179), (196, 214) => -0.2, 4.5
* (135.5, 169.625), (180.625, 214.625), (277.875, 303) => -2.2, 4.49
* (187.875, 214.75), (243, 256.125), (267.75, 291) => 1.4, 4.15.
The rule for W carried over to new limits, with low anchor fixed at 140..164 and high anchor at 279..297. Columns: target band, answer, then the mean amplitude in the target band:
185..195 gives -0.101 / 4.97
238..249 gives 0.076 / 4.13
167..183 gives 0.022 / 4.47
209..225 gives -0.057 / 4.72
